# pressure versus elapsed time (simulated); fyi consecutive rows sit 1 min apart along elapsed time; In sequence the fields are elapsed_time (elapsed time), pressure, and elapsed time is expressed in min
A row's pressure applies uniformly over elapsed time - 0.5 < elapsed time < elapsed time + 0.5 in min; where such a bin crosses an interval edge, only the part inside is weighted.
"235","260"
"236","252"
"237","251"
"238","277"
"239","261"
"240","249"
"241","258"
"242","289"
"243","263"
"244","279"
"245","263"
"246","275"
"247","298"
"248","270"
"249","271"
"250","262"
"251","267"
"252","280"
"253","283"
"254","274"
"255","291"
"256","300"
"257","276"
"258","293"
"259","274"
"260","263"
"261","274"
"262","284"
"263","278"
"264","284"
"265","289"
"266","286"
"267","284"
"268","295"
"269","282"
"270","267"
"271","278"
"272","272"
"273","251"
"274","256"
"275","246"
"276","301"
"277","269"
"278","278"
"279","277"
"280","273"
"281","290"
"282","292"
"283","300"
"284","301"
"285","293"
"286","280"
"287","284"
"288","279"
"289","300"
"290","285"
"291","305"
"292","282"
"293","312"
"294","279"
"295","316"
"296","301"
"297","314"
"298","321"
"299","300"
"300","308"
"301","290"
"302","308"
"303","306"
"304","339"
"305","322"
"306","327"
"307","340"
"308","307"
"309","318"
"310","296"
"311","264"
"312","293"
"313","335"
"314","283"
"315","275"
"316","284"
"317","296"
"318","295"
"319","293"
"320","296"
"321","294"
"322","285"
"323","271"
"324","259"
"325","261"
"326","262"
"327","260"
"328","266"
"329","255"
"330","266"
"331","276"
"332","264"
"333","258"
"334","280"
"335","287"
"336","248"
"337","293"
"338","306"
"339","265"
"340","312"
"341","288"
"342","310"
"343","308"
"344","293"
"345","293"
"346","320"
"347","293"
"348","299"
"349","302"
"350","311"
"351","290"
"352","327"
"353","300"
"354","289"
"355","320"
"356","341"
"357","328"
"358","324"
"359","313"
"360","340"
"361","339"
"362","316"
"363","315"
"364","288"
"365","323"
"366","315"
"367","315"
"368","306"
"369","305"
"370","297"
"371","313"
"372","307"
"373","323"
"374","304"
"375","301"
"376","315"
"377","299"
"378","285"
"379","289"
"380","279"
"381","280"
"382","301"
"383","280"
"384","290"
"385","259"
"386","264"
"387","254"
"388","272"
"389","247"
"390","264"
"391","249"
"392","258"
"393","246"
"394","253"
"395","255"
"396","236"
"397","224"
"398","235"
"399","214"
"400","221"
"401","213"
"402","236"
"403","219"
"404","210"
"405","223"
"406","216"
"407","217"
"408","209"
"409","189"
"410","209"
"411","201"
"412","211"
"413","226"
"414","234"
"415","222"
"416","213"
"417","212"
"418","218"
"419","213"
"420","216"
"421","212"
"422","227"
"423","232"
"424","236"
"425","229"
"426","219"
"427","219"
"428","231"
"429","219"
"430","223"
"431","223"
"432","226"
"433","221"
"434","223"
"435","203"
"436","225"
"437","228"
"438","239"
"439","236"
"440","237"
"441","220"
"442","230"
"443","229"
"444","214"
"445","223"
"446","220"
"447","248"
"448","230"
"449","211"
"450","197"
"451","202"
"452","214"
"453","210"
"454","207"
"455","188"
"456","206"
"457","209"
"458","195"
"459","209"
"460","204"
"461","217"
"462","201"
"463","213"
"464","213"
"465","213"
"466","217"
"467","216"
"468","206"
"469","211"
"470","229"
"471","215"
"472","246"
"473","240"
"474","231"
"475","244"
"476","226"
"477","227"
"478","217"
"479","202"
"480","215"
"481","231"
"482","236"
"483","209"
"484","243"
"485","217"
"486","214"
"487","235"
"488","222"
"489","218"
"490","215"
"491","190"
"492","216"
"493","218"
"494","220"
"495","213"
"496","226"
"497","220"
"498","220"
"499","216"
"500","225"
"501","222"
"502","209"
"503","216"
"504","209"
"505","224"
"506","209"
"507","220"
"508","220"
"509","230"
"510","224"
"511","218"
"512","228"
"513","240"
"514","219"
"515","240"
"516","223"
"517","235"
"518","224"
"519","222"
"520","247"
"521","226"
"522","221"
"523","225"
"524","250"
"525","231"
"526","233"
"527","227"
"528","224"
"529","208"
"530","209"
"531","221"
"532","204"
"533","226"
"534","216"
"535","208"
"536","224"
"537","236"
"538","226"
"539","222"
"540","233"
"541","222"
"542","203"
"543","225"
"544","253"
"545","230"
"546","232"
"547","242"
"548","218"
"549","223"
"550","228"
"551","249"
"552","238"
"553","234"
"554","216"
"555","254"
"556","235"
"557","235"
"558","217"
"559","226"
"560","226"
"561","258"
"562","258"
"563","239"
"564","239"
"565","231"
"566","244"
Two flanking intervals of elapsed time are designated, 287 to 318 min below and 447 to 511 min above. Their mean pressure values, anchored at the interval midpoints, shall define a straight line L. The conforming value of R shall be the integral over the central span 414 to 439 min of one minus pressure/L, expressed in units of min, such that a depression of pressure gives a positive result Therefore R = 2.1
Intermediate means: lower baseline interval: 302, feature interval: 223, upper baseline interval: 217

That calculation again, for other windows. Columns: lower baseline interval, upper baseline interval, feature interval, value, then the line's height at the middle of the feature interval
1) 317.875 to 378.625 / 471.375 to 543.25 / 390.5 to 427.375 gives 6.2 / 269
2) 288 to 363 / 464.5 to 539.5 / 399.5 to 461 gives 8.4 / 253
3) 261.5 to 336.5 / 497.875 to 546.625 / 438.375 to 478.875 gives 4.0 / 242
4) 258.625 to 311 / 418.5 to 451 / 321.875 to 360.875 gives -3.9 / 266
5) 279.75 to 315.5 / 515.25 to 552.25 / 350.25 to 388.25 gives -3.4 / 278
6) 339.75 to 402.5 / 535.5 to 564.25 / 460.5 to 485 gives 3.3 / 257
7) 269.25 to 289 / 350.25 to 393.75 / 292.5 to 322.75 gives -2.0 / 284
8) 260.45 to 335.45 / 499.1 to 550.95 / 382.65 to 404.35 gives 1.3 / 261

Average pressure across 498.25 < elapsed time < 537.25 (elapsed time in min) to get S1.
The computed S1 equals 223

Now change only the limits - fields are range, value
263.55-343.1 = 288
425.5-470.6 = 217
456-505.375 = 218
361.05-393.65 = 290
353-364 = 320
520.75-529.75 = 227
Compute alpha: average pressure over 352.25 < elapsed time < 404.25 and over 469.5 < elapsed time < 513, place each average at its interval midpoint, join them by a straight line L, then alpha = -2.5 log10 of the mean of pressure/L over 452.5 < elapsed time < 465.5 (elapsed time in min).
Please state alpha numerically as 0.16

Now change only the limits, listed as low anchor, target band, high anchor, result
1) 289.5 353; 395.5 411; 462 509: 0.180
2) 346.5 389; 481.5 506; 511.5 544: 0.108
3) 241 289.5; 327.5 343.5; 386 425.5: -0.109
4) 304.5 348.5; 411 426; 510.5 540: 0.175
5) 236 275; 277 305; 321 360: -0.058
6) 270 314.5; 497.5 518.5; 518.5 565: 0.073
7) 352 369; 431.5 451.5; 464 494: 0.130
